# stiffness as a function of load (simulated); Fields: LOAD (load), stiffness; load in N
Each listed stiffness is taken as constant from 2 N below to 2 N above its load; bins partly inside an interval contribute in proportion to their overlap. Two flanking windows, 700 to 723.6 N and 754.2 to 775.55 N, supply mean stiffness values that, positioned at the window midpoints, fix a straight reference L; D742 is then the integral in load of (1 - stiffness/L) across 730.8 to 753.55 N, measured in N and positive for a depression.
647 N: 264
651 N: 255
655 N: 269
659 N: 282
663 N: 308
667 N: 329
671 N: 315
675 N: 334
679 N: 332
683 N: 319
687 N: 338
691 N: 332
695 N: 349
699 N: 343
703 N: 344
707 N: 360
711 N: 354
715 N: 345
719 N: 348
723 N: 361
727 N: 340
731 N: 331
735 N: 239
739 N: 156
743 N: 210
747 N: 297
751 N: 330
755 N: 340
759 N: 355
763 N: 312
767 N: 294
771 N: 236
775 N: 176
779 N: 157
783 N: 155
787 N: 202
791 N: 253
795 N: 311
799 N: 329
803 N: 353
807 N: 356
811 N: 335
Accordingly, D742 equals 4.2 N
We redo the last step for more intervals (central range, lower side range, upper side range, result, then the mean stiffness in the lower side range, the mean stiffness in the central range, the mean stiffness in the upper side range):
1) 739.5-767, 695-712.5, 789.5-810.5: 3.1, 350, 298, 323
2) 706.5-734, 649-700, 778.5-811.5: -4.0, 315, 344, 275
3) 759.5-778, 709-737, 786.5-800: 2.5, 331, 257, 278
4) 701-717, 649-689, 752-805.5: -3.1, 308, 351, 269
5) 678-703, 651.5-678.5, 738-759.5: -3.2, 305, 336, 282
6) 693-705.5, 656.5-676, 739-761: -1.7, 311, 346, 293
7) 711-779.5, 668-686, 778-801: -3.8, 326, 289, 238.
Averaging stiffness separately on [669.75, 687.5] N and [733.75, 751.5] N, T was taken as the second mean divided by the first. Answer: 0.73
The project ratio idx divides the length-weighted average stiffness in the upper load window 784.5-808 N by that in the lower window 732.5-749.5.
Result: 1.3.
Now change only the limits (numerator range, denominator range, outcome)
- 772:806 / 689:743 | 0.77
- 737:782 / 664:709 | 0.77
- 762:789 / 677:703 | 0.64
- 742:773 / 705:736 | 0.89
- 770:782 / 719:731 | 0.53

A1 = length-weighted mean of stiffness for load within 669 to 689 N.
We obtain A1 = 328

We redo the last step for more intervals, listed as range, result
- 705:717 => 353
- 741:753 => 279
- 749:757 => 335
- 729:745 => 234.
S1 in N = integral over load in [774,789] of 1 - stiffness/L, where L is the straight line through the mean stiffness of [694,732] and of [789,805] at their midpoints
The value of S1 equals 6.9 N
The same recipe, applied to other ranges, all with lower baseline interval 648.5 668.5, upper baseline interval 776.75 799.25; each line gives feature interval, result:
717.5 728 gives -3.8 N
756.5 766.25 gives -3.7 N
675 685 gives -1.8 N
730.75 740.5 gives 0.8 N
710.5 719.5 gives -3.0 N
